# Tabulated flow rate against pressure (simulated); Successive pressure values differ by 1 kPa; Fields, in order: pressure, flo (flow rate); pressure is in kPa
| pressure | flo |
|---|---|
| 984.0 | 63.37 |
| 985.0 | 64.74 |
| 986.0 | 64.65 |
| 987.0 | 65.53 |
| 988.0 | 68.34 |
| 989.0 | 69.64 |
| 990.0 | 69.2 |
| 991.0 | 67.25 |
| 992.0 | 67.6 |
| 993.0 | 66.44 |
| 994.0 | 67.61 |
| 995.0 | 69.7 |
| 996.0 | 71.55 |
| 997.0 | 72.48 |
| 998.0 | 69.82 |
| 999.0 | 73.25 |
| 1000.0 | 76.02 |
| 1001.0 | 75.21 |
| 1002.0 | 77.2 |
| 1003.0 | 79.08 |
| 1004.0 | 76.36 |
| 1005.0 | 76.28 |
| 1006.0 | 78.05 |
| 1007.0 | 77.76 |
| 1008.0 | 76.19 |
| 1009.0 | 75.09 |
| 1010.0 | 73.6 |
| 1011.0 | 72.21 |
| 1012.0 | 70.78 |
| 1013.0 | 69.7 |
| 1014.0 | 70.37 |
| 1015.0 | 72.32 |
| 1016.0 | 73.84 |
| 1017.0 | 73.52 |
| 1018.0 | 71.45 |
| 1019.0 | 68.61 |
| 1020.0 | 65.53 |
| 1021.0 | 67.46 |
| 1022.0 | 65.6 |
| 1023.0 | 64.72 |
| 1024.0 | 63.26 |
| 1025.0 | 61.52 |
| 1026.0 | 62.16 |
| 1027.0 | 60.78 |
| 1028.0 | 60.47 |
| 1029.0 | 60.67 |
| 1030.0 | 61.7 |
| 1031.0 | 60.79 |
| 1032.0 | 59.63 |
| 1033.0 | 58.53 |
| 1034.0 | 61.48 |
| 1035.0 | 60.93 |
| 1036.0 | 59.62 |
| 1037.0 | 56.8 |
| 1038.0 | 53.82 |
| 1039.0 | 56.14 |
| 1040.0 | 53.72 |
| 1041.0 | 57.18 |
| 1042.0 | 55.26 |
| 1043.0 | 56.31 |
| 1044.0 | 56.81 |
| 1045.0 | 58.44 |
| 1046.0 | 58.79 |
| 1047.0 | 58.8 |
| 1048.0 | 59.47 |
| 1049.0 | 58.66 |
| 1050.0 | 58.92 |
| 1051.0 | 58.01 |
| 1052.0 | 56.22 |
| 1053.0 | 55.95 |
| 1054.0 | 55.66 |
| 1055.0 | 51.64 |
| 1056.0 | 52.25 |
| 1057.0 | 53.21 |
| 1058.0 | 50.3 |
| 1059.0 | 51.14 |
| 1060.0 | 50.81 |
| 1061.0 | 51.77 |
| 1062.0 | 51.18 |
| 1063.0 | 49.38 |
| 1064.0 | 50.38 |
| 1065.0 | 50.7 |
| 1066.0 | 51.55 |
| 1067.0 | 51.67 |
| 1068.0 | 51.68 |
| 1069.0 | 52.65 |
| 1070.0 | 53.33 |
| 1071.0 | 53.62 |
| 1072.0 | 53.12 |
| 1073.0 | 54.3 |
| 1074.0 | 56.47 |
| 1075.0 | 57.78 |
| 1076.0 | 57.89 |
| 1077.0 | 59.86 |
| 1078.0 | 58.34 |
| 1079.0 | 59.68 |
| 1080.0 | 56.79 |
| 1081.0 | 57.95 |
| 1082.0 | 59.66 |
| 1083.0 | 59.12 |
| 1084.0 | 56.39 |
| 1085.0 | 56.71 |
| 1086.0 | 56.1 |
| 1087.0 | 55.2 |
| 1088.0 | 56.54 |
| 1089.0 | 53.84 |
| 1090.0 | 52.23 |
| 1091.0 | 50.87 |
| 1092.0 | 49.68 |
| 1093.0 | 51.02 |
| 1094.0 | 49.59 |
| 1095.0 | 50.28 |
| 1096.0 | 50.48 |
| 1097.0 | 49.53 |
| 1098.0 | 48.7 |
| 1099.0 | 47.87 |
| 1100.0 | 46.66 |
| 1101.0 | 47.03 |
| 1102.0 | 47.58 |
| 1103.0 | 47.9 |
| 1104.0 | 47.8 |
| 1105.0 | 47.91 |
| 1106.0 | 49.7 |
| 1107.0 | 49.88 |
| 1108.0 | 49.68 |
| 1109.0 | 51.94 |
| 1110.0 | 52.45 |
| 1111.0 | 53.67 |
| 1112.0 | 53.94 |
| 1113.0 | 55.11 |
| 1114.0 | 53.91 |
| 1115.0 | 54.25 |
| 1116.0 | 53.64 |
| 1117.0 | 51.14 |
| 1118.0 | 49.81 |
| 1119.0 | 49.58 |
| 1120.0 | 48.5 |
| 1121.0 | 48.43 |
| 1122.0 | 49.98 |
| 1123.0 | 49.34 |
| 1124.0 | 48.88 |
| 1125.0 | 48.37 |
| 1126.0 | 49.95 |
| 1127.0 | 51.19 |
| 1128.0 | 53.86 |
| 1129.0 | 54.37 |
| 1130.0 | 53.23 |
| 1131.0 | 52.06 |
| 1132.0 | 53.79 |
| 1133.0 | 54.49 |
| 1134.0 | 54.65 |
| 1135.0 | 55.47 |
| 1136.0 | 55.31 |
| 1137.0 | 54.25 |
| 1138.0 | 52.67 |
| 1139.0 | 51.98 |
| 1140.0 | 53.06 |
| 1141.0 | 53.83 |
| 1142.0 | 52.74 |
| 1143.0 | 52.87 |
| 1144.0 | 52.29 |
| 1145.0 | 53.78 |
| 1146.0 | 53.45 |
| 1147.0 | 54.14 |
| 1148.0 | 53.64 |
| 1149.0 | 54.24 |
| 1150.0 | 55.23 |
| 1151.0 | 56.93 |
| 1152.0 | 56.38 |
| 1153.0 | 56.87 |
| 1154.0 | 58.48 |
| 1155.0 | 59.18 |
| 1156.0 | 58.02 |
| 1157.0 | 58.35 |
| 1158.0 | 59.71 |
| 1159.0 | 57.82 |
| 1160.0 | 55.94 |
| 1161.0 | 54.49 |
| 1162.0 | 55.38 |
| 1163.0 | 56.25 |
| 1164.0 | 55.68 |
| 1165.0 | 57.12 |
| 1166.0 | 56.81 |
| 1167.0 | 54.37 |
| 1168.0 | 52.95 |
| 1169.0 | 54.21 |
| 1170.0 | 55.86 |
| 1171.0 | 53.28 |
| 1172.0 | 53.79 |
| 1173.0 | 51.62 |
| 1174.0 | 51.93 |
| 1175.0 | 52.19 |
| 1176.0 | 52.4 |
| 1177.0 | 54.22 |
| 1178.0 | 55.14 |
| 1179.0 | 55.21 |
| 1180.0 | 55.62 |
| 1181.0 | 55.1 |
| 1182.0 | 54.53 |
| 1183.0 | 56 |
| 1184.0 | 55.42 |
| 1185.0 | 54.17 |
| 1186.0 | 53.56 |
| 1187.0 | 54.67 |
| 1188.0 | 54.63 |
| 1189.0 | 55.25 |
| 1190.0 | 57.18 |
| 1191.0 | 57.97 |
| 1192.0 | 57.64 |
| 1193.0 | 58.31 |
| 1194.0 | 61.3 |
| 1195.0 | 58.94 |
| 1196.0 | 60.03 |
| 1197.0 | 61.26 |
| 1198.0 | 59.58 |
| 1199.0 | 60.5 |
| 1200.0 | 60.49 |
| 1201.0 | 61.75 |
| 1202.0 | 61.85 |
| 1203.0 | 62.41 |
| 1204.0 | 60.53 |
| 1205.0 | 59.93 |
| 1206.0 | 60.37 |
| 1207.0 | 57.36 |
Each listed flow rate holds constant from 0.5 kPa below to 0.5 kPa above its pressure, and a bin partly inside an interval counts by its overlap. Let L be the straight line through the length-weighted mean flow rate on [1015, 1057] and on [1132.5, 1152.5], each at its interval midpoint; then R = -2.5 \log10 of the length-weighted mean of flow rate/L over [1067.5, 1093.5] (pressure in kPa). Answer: 0.044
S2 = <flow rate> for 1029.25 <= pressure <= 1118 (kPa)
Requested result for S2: 54.1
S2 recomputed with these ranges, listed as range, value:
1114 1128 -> 50.5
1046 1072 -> 53.7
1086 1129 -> 50.8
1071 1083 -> 57.4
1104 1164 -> 53.4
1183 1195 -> 56.5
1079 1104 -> 52.5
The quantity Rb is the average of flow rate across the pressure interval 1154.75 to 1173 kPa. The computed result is 55.9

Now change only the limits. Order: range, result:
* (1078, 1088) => 57.5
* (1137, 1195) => 55.2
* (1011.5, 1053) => 61.8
